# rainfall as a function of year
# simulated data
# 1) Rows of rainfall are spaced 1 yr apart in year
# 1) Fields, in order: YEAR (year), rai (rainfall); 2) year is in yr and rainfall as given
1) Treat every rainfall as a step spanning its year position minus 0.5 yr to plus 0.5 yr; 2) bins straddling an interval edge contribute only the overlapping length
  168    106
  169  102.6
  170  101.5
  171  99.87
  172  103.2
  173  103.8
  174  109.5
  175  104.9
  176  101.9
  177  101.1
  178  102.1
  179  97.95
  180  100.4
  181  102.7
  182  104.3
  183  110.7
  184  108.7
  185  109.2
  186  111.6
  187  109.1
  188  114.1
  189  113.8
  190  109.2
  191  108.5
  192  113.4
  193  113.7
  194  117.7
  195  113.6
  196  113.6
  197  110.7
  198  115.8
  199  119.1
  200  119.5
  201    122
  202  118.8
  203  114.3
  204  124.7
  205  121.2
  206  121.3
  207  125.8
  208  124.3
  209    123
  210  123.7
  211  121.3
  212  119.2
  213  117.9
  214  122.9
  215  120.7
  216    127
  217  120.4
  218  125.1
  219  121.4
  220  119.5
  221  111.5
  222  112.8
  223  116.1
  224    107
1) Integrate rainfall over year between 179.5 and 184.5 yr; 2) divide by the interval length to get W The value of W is 105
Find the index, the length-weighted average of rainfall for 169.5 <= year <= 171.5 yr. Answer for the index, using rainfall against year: 101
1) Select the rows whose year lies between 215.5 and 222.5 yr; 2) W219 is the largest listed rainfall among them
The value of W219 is 127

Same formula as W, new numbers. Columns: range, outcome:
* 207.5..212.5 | 122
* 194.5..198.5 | 113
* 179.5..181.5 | 102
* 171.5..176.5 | 105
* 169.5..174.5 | 104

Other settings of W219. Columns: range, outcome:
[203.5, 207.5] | 125.8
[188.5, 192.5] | 113.8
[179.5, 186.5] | 111.6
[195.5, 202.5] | 122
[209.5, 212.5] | 123.7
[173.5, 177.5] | 109.5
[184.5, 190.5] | 114.1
